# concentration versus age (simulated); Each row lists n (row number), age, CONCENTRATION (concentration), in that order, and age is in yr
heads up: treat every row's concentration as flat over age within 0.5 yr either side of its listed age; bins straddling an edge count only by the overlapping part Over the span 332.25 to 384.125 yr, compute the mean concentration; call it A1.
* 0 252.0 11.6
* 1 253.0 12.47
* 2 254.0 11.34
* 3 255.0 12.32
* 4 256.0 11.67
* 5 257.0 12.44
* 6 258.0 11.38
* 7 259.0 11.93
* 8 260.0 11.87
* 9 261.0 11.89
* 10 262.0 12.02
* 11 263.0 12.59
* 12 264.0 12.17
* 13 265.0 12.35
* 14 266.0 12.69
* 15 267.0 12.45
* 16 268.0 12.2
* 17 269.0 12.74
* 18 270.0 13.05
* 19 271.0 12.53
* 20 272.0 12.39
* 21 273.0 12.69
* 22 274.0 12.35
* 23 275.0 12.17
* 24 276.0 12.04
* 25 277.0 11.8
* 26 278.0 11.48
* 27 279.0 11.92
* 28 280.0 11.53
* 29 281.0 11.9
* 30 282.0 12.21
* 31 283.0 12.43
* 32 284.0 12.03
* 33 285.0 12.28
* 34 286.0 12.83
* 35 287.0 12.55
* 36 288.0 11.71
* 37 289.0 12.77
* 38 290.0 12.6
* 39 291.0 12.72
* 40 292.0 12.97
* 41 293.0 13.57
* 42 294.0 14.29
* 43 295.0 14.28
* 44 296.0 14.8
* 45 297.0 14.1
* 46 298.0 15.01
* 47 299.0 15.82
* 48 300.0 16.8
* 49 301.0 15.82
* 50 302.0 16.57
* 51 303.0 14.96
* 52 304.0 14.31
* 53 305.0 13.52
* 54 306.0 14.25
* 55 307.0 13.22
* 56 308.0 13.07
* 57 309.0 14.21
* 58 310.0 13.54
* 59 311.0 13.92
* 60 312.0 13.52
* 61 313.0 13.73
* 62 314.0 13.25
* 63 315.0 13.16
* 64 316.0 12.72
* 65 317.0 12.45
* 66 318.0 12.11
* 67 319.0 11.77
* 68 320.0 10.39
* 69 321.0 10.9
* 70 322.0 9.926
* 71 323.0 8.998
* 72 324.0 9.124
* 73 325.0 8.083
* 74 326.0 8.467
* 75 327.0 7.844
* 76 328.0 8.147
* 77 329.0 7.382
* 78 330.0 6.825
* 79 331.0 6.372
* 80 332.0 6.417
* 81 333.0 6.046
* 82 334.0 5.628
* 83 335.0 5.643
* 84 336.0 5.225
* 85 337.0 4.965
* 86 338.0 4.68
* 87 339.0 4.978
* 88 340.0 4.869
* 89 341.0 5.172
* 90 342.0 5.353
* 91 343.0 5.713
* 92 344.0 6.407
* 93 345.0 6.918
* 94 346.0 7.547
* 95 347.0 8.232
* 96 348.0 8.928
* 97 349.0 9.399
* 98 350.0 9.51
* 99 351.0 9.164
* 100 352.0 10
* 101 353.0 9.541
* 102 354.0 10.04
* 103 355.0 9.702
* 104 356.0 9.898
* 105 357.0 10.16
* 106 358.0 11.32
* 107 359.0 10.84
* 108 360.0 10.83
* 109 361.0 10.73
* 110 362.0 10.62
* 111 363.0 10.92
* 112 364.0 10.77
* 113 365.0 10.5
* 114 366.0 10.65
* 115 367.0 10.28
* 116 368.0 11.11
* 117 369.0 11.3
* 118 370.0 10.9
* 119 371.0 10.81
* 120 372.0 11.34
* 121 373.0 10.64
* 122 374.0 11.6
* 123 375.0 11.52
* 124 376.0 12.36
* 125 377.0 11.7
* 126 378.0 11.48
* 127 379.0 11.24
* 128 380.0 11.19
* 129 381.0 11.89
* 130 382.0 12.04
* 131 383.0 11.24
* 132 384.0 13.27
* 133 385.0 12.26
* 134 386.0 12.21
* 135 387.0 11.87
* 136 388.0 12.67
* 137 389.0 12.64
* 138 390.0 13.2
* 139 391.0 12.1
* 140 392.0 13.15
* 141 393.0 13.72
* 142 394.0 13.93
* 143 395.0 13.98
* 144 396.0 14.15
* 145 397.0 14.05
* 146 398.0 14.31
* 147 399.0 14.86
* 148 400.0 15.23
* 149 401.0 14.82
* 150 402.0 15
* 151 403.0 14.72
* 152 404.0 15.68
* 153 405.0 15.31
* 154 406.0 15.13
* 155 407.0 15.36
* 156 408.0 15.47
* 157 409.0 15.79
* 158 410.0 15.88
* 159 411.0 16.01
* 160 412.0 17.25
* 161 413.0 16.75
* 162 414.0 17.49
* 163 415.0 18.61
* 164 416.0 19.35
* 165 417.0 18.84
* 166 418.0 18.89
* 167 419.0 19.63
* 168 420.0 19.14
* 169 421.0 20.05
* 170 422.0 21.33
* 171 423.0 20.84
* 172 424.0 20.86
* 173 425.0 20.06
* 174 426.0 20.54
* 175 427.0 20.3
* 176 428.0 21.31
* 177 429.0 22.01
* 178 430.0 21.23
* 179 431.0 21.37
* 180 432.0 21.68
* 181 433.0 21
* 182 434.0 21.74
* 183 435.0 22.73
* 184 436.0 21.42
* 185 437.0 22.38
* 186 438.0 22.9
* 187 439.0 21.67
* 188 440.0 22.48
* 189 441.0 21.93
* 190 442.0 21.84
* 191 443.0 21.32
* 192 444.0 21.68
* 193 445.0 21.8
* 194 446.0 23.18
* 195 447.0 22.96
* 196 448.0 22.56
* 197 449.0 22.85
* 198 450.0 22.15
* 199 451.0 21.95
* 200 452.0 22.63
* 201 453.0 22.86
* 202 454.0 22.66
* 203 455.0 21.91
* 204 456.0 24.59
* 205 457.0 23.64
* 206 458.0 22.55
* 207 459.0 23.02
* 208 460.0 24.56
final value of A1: 9.32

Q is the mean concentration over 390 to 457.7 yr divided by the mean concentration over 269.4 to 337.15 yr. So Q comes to 1.6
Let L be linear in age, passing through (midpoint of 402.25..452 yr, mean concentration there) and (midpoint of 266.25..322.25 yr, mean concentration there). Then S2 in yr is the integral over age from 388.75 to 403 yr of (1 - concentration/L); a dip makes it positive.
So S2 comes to 3.4 yr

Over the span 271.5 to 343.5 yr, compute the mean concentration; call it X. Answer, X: 11.2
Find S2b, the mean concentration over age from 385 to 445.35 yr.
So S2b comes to 17.8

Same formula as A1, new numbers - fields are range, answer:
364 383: 11.2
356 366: 10.7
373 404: 13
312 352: 8.36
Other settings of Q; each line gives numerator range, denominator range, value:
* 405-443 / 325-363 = 2.51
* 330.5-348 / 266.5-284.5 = 0.49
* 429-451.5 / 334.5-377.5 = 2.41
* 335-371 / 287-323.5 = 0.66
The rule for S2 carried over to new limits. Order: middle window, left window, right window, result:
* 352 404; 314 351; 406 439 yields 6.9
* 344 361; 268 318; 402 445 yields 7.0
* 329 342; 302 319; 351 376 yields 7.0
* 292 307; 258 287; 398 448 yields -1.4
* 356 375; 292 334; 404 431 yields 5.5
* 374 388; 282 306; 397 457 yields 4.6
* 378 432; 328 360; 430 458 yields 2.1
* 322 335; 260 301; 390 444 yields 6.4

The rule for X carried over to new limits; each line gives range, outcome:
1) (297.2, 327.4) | 12.7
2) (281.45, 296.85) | 13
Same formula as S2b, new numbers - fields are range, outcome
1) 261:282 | 12.2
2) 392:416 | 15.4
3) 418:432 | 20.6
